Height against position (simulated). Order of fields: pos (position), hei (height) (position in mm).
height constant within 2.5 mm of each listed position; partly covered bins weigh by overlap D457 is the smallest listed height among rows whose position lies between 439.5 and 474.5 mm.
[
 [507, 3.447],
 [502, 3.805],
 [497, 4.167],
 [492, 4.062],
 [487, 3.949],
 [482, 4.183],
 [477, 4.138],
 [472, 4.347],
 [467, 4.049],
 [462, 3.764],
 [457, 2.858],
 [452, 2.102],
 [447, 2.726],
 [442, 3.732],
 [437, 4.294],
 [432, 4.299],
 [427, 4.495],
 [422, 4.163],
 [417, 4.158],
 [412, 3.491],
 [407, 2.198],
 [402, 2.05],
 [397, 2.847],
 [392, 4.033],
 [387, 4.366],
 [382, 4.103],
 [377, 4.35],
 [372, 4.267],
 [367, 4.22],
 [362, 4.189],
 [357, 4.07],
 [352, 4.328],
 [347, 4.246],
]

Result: 2.102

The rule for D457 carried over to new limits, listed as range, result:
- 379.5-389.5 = 4.103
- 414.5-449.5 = 2.726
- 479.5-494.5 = 3.949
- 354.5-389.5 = 4.07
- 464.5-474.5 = 4.049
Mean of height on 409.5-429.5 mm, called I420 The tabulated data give 4.08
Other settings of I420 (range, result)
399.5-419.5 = 2.97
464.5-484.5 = 4.18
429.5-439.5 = 4.3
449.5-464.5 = 2.91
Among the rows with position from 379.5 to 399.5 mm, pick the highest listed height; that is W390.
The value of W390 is 4.366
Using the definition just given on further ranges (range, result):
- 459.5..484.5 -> 4.347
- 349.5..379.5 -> 4.35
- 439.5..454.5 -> 3.732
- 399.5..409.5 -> 2.198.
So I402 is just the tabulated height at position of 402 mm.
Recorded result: 2.05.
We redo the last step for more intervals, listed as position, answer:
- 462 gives 3.764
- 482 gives 4.183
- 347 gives 4.246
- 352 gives 4.328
